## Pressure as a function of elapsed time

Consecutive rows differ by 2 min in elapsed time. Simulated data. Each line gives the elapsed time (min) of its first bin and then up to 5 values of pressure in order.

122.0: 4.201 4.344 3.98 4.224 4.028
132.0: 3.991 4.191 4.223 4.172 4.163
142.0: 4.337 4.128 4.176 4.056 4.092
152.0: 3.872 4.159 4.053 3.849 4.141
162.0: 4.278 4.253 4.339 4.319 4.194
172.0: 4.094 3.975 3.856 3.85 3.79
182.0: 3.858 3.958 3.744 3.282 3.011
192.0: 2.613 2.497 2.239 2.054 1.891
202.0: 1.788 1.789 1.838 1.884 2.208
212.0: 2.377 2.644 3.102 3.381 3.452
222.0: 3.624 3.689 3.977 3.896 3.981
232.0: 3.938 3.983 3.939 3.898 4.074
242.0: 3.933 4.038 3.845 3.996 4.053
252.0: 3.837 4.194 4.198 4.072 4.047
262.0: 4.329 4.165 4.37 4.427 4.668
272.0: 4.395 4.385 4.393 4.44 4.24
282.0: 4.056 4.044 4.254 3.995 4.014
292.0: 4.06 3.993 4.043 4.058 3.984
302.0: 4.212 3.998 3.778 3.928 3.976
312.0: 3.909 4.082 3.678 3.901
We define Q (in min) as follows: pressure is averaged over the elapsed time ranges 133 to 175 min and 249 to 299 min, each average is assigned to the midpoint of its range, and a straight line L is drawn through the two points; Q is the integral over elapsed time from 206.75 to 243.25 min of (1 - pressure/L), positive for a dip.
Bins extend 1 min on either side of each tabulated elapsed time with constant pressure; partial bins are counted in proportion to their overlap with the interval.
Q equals 6.4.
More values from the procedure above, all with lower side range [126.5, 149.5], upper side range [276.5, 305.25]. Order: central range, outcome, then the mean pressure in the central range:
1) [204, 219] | 6.1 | 2.44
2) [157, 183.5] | 0.5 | 4.06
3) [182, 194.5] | 2.6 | 3.27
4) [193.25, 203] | 4.8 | 2.08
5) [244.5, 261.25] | 0.3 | 4.03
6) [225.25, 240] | 0.6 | 3.95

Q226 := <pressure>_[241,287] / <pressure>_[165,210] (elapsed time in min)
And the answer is 1.35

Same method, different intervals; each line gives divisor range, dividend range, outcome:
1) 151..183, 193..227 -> 0.64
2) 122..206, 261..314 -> 1.13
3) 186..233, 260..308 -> 1.47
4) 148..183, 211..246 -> 0.90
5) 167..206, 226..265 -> 1.27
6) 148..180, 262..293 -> 1.05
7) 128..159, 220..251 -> 0.95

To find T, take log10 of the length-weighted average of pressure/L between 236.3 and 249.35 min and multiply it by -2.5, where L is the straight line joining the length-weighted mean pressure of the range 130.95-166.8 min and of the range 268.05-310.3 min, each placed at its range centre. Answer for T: 0.05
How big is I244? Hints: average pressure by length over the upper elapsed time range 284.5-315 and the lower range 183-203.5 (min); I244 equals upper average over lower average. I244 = 1.50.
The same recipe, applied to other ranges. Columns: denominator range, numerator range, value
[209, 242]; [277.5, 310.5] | 1.15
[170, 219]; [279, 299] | 1.39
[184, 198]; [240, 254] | 1.37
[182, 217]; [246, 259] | 1.58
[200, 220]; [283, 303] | 1.72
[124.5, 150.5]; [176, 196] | 0.81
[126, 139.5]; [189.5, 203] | 0.55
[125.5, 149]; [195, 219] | 0.55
